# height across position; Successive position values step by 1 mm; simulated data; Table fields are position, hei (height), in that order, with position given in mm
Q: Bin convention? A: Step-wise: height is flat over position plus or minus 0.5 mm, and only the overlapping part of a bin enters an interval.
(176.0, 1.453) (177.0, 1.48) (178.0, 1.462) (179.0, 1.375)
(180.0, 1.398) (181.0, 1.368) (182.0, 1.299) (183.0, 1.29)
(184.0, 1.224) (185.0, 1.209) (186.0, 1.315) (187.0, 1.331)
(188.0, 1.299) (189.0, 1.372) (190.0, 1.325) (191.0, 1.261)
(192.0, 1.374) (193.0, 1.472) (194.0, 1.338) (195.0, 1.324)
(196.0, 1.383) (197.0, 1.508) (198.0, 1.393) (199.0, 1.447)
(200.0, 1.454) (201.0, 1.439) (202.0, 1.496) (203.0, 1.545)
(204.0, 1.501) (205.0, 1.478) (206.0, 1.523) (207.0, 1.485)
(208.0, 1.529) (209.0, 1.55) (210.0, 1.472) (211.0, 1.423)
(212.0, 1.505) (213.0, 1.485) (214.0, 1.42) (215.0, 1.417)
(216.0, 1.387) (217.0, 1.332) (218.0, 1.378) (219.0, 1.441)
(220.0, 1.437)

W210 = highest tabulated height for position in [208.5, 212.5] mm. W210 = 1.55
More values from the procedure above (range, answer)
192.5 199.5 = 1.508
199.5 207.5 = 1.545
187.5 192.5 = 1.374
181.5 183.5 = 1.299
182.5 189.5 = 1.372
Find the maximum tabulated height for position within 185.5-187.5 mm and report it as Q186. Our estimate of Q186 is 1.331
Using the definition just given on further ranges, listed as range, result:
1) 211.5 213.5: 1.505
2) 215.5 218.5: 1.387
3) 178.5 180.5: 1.398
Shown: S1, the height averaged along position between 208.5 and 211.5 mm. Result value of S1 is 1.48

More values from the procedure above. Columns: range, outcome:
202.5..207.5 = 1.51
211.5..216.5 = 1.44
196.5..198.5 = 1.45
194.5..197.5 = 1.41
